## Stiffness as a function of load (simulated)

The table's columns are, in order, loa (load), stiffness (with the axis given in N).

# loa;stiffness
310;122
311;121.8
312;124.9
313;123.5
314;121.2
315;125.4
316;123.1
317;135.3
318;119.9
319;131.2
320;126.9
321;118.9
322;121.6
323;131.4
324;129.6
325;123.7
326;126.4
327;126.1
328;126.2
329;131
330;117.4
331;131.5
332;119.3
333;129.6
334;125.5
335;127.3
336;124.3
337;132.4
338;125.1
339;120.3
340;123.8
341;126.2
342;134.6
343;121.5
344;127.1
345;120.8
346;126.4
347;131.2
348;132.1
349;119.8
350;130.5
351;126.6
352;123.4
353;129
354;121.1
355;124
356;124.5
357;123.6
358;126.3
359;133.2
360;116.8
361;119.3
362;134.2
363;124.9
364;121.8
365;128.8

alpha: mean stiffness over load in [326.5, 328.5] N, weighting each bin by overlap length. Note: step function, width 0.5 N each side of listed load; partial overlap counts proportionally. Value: 126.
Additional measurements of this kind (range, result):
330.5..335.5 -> 127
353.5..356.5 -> 123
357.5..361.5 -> 124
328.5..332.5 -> 125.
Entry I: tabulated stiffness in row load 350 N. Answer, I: 130.5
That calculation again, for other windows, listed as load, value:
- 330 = 117.4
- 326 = 126.4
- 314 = 121.2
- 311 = 121.8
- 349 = 119.8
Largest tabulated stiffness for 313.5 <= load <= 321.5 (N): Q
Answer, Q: 135.3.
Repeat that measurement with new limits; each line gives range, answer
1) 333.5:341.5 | 132.4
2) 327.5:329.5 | 131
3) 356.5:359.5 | 133.2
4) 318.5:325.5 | 131.4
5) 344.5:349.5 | 132.1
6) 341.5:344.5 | 134.6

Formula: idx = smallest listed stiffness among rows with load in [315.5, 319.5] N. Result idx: 119.9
